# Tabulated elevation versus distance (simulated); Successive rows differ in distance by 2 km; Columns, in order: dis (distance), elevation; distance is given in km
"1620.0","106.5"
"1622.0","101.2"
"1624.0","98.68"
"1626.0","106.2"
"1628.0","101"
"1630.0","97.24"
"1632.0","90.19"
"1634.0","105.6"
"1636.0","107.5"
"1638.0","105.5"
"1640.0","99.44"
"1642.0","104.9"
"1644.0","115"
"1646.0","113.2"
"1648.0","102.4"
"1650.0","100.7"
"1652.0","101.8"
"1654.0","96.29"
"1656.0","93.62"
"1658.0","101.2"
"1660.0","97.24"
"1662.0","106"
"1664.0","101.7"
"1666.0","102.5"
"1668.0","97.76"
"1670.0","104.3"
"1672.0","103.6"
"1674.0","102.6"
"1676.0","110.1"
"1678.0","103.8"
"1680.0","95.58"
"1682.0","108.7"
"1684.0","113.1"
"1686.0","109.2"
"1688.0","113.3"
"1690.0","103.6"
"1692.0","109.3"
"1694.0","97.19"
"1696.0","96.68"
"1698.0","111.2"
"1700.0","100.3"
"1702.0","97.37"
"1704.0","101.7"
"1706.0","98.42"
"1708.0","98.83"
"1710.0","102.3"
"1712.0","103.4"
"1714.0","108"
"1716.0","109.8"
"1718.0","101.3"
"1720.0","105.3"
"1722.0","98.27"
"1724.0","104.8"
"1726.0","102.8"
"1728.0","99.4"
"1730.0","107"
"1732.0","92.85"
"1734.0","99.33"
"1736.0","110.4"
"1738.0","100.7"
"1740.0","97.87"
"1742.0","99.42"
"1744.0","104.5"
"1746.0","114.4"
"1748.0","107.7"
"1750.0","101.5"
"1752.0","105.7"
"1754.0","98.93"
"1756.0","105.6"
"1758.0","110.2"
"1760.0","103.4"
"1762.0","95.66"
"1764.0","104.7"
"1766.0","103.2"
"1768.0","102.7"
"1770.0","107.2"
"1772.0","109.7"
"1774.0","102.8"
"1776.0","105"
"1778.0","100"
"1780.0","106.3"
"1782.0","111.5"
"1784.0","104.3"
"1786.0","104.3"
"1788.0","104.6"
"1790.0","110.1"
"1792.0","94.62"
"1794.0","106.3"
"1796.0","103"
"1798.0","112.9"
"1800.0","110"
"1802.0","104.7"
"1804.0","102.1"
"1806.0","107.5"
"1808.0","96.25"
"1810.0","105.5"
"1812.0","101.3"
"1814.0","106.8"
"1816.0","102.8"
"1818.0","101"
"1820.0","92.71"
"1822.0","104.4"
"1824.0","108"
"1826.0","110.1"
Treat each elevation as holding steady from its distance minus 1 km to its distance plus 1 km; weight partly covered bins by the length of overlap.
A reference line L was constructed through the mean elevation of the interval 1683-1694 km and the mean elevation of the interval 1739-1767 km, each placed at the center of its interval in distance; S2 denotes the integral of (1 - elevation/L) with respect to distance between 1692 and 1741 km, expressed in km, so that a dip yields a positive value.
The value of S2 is 2.0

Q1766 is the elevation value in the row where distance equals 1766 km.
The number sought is 103.2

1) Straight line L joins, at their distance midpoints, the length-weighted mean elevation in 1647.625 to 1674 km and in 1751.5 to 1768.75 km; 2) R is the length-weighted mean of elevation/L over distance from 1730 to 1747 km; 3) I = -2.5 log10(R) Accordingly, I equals 0.00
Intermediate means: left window 101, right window 103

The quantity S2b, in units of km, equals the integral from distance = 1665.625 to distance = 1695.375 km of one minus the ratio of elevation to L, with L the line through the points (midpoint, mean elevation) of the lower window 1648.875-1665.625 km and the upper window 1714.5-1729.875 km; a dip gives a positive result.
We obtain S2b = -1.1 km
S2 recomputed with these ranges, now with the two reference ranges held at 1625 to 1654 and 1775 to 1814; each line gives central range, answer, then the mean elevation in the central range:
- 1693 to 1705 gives 0.37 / 101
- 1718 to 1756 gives 0.51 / 103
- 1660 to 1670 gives 0.18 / 102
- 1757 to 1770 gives 0.11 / 104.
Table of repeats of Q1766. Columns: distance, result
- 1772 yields 109.7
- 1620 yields 106.5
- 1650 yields 100.7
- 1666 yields 102.5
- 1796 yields 103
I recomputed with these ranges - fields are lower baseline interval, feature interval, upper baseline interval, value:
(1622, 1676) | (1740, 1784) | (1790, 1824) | -0.01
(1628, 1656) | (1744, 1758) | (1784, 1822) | -0.03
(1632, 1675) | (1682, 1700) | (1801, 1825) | -0.04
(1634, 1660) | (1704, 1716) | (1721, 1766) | 0.00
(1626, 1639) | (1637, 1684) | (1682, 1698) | 0.01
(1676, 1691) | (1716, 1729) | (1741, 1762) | 0.03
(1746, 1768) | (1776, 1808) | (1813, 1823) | -0.03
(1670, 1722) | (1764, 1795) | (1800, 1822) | -0.02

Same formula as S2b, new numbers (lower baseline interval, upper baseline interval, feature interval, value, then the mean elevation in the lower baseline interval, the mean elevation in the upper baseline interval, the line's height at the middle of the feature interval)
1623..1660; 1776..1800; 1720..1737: 0.3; 102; 105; 104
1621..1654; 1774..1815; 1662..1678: 0.0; 103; 105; 103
